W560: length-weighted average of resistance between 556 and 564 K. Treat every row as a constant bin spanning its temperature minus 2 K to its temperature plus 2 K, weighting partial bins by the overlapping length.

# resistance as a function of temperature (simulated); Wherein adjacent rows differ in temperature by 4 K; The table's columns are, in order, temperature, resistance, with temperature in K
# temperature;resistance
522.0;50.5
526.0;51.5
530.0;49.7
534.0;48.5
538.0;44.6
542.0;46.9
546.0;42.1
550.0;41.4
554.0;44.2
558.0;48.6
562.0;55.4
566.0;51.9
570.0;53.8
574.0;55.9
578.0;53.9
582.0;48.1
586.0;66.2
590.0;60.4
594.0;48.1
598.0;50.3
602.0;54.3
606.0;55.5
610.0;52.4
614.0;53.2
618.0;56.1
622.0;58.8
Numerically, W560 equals 52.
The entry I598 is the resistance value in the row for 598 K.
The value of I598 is 50.3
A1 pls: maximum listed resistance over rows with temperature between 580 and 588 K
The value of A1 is 66.2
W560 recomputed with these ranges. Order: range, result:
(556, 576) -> 53.1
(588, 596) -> 54.2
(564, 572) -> 52.8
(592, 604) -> 50.9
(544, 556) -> 42.6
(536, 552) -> 43.8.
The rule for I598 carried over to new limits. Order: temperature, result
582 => 48.1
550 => 41.4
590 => 60.4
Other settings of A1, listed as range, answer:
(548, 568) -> 55.4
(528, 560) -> 49.7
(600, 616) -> 55.5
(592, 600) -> 50.3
